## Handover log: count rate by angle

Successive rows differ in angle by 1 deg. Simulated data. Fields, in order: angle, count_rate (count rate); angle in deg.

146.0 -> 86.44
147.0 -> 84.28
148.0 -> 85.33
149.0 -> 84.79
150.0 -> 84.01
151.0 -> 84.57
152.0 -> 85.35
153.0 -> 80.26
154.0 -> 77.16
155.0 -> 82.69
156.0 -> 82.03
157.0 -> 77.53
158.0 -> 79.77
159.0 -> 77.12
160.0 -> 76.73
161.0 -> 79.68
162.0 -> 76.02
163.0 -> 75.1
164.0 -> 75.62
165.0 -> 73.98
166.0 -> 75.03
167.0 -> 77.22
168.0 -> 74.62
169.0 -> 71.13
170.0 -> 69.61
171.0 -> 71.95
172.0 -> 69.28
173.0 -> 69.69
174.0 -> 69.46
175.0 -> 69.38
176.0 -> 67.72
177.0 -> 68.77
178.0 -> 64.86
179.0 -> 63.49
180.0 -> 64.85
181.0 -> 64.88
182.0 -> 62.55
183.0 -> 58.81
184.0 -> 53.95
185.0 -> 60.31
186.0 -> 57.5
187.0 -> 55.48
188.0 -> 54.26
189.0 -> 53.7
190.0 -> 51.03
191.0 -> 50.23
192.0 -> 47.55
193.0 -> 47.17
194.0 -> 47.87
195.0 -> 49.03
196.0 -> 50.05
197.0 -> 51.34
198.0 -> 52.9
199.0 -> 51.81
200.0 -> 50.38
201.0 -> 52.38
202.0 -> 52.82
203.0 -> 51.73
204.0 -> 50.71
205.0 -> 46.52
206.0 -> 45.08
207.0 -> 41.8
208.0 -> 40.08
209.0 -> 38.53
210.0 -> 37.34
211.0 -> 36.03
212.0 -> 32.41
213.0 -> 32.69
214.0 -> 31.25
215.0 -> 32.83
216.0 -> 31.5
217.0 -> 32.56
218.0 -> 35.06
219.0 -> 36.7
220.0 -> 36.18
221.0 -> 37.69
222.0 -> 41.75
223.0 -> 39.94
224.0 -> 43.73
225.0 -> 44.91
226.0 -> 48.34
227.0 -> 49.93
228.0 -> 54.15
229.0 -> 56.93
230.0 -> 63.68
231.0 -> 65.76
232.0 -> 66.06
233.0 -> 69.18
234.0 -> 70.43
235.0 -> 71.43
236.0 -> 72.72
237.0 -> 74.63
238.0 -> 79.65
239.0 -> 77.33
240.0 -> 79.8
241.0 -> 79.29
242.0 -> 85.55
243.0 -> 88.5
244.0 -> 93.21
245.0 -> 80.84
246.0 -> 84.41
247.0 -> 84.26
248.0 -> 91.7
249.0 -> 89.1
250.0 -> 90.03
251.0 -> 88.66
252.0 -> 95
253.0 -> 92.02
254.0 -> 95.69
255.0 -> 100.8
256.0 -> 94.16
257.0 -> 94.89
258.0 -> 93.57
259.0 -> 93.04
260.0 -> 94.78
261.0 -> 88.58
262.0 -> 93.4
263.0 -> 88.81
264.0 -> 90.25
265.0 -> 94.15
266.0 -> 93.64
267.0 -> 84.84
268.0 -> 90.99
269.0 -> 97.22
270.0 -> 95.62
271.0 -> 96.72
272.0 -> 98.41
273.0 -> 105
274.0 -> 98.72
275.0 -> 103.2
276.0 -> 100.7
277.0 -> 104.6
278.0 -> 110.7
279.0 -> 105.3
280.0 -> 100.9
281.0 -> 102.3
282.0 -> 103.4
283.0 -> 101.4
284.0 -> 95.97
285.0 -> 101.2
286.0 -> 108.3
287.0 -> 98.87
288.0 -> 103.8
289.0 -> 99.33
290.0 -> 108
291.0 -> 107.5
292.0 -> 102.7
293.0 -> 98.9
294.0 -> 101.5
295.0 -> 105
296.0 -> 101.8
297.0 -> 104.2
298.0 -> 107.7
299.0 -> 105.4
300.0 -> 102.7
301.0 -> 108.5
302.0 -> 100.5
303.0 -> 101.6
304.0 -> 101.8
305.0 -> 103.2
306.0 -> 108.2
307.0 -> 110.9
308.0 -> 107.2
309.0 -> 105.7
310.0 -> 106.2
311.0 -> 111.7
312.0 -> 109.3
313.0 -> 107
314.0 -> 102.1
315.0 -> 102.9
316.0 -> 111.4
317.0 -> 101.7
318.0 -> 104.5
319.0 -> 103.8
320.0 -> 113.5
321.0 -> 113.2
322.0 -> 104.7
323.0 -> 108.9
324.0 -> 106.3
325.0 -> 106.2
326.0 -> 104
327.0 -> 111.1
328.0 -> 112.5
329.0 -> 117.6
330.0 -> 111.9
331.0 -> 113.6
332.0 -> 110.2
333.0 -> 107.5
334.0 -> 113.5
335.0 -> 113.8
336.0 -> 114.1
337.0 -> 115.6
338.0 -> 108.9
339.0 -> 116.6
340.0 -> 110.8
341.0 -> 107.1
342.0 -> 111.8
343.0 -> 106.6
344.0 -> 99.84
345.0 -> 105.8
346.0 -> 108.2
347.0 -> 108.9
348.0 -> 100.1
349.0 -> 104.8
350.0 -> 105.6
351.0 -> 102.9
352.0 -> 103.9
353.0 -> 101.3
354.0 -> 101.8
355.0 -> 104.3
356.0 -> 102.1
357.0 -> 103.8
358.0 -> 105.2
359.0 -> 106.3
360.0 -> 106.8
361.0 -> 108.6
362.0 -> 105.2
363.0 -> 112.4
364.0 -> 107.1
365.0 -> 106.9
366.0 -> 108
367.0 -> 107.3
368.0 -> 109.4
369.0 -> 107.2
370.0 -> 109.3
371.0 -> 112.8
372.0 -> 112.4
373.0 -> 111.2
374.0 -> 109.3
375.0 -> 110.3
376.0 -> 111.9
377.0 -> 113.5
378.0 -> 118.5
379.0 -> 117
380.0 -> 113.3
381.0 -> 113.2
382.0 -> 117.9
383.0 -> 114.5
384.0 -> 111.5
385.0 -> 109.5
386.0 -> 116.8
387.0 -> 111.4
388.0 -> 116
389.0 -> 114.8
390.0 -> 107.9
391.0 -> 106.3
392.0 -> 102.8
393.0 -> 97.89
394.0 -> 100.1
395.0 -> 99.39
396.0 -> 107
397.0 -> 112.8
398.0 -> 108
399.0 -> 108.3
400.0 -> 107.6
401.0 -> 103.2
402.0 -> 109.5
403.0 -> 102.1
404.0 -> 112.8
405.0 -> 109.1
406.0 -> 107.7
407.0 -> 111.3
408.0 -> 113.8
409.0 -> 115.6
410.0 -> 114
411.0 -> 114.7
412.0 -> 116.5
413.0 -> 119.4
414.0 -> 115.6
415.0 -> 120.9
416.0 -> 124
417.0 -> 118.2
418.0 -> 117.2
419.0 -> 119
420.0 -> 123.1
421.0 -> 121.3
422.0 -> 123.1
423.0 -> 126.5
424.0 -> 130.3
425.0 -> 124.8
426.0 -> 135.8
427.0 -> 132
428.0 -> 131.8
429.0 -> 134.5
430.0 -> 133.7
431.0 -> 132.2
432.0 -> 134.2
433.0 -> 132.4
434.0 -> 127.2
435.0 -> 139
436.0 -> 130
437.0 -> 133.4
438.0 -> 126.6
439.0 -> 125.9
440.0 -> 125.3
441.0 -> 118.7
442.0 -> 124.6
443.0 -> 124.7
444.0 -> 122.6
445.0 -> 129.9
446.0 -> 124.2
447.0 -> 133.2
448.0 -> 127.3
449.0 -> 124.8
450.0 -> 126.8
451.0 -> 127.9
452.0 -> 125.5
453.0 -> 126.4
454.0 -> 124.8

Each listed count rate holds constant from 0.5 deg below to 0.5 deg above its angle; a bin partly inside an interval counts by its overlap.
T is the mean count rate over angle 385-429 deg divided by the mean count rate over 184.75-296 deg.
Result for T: 1.57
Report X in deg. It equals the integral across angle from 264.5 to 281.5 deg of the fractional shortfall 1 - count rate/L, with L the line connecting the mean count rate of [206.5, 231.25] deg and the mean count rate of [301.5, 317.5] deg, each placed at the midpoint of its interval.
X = -4.1 deg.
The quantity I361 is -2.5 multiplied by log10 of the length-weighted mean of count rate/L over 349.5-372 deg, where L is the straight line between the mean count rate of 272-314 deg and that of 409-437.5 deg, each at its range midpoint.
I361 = 0.09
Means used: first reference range 104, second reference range 126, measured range 106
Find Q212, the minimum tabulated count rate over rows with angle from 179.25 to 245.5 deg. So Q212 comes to 31.25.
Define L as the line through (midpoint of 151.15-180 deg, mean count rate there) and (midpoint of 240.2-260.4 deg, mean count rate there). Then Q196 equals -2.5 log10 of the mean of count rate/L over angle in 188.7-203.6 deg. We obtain 0.50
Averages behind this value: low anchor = 74.3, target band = 50.6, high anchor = 90.3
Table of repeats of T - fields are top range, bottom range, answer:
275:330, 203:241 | 2.10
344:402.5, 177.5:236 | 2.17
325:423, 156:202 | 1.73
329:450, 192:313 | 1.45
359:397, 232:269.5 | 1.26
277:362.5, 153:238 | 1.84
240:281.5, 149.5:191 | 1.34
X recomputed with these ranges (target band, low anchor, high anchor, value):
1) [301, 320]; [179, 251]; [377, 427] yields -4.39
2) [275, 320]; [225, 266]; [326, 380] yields -4.67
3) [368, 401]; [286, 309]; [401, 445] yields 1.88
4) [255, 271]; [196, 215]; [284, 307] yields -2.13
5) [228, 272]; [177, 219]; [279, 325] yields -4.77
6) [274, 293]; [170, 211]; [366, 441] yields -4.88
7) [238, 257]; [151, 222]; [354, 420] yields -3.67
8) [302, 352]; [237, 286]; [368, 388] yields -1.76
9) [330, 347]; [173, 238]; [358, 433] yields -2.61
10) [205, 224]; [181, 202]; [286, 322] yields 7.93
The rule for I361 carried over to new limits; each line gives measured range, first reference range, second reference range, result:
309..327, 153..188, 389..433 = -0.09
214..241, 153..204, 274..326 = 0.44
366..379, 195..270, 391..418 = -0.09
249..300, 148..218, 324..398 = -0.16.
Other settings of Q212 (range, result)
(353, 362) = 101.3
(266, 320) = 84.84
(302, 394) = 97.89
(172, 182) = 62.55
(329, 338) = 107.5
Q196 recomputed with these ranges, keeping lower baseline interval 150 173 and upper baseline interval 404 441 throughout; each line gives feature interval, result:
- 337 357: 0.04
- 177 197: 0.41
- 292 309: -0.03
